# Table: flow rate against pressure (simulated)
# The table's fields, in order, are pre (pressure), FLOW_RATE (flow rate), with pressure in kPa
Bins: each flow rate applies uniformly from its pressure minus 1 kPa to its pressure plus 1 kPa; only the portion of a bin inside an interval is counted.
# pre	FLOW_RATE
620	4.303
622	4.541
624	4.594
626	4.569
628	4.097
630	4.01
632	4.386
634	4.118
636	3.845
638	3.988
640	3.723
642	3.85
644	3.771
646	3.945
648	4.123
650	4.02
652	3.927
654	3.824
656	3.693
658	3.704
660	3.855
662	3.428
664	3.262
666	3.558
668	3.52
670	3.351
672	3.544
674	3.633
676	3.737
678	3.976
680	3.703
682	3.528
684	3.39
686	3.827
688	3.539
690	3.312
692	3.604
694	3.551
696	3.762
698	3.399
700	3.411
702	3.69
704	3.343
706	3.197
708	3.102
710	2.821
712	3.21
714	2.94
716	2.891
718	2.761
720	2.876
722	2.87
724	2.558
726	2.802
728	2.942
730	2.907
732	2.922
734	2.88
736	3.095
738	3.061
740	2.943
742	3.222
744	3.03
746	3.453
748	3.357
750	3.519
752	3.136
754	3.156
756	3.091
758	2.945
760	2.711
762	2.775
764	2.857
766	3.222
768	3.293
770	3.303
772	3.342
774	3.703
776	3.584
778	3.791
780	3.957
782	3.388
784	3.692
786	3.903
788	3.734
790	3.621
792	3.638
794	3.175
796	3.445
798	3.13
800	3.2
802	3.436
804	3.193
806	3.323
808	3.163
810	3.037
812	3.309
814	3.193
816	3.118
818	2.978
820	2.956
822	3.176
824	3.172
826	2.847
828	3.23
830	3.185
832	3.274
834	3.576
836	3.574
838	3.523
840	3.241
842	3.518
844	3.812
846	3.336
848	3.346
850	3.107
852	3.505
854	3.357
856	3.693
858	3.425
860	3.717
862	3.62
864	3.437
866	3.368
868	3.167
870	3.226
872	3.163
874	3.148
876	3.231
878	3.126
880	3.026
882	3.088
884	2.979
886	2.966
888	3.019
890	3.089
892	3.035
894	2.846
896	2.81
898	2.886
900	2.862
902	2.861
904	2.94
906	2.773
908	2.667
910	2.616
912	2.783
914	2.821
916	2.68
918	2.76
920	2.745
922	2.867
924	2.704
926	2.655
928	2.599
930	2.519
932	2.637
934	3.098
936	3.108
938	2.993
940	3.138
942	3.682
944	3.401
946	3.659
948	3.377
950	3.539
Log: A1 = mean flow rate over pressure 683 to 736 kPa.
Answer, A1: 3.17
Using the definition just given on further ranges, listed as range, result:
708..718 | 2.96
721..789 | 3.21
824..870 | 3.39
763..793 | 3.54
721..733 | 2.83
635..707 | 3.65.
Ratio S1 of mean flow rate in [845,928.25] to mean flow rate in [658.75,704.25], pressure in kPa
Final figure 0.86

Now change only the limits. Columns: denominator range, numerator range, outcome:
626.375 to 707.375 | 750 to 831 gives 0.88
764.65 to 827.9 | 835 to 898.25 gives 0.97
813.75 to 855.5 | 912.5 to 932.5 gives 0.82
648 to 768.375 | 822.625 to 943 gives 0.94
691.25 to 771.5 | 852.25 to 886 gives 1.06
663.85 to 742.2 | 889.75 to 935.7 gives 0.86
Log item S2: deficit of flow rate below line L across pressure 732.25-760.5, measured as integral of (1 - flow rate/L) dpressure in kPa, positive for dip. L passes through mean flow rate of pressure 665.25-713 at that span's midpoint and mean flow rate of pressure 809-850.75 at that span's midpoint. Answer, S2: 2.33 kPa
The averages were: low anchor 3.49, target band 3.12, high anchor 3.26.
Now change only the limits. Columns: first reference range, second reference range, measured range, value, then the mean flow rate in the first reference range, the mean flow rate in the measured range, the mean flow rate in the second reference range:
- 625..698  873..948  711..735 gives 4.6 kPa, 3.76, 2.88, 2.95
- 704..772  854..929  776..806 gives -4.8 kPa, 3.04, 3.52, 3.02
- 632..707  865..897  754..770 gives 1.9 kPa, 3.68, 3.02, 3.08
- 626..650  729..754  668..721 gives 2.2 kPa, 4.01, 3.39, 3.13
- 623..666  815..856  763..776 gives 0.8 kPa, 3.93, 3.31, 3.3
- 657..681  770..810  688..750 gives 7.2 kPa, 3.61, 3.14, 3.48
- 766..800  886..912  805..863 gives -1.7 kPa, 3.52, 3.32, 2.87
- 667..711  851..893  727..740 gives 1.8 kPa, 3.5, 2.97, 3.26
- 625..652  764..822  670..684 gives 0.8 kPa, 4.03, 3.64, 3.37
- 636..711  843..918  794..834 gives 1.1 kPa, 3.61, 3.19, 3.12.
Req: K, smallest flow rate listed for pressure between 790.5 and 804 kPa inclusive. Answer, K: 3.13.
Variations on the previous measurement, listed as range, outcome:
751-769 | 2.711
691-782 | 2.558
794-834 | 2.847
